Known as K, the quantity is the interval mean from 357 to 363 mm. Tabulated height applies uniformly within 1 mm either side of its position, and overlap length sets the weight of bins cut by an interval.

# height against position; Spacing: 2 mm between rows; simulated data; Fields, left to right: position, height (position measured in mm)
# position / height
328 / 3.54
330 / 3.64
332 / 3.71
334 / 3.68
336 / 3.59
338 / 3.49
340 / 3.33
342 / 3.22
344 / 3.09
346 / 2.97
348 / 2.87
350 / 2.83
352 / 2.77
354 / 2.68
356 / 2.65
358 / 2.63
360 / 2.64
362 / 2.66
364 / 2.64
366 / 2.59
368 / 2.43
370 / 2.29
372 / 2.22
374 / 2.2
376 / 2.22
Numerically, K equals 2.64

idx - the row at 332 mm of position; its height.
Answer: 3.71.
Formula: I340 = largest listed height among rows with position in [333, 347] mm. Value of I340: 3.68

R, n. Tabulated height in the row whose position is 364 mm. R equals 2.64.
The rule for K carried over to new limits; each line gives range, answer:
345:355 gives 2.82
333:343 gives 3.46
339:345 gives 3.21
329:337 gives 3.66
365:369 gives 2.51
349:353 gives 2.8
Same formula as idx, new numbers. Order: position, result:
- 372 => 2.22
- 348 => 2.87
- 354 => 2.68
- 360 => 2.64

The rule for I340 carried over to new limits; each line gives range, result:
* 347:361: 2.87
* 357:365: 2.66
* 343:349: 3.09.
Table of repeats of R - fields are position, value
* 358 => 2.63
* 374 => 2.2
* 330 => 3.64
